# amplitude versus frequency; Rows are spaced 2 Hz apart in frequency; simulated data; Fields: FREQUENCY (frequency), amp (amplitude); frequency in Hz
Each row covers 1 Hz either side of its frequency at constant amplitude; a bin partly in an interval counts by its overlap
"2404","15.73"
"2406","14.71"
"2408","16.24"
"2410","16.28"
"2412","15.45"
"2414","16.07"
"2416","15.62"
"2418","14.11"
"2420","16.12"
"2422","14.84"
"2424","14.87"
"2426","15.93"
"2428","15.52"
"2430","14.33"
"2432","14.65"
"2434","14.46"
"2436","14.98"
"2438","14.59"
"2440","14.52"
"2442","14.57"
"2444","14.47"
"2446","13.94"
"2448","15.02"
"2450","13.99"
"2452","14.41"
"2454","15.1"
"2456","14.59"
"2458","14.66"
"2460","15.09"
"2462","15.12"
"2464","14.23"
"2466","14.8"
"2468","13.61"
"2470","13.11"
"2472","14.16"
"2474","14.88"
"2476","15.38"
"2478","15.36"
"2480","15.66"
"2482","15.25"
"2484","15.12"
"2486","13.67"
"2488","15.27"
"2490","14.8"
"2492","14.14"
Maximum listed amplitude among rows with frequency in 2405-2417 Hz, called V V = 16.28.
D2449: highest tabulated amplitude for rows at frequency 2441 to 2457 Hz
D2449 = 15.1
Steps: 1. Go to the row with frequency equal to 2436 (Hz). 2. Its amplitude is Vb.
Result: 14.98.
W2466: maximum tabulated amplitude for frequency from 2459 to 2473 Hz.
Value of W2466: 15.12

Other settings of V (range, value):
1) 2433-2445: 14.98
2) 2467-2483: 15.66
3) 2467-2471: 13.61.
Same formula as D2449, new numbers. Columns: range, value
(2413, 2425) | 16.12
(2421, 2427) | 15.93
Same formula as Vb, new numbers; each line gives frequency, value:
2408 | 16.24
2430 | 14.33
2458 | 14.66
